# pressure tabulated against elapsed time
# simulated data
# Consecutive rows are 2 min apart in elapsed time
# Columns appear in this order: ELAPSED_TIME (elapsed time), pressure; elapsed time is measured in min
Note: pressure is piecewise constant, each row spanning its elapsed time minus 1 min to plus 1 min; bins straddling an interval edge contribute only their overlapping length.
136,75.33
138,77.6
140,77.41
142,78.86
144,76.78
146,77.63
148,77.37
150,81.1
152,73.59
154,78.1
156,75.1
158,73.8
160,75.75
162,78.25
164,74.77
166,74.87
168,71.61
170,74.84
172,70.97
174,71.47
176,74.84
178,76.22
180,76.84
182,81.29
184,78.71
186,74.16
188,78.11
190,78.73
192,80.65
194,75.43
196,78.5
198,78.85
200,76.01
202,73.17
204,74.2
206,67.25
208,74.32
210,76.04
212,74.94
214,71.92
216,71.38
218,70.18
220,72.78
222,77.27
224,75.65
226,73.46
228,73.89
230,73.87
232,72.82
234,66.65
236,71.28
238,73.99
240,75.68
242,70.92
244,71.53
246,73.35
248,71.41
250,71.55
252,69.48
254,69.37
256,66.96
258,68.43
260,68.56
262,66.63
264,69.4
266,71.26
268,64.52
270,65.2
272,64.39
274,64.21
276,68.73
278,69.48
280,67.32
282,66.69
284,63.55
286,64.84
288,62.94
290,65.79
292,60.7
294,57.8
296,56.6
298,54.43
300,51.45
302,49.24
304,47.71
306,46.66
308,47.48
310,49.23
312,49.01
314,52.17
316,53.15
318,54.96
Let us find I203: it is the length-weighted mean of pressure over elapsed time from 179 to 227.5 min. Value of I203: 75.4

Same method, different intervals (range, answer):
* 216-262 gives 71.7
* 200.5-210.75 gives 73.1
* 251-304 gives 63.8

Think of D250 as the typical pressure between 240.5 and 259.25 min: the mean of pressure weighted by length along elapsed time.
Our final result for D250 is 70.5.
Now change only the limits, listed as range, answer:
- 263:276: 66.7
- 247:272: 68.4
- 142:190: 76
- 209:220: 72.9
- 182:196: 78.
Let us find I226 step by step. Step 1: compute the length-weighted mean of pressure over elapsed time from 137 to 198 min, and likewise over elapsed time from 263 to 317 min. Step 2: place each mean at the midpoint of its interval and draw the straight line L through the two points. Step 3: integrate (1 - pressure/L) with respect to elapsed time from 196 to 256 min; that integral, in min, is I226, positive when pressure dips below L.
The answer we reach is -4.0 min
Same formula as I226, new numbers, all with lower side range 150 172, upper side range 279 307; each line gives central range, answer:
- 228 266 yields -3.92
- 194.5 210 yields -1.07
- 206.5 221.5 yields -1.02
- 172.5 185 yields -0.60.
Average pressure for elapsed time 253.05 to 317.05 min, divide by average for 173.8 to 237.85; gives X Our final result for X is 0.81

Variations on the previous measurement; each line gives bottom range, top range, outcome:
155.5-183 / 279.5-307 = 0.77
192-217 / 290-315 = 0.70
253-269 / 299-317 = 0.73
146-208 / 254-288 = 0.88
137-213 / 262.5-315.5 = 0.78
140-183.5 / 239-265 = 0.92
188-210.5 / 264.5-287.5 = 0.88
